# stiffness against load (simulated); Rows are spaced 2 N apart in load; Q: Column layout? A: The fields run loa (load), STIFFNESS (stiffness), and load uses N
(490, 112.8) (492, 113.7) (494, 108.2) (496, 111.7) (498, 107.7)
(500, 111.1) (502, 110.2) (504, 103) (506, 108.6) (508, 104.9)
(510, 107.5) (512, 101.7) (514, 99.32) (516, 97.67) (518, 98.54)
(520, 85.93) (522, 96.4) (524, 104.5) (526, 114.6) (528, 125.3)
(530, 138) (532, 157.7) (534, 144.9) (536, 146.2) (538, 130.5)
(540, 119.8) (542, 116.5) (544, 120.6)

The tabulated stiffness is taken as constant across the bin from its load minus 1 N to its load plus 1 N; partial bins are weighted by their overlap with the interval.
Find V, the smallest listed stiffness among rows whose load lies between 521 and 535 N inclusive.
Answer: 96.4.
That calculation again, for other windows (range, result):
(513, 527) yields 85.93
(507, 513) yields 101.7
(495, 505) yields 103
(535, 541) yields 119.8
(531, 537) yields 144.9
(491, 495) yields 108.2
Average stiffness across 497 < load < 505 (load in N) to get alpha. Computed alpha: 108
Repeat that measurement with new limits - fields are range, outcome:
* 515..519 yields 98.1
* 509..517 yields 102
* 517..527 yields 100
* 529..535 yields 147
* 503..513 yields 105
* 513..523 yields 95.6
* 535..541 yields 132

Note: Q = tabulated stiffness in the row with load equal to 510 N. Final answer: 107.5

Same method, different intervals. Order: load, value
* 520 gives 85.93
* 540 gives 119.8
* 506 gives 108.6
